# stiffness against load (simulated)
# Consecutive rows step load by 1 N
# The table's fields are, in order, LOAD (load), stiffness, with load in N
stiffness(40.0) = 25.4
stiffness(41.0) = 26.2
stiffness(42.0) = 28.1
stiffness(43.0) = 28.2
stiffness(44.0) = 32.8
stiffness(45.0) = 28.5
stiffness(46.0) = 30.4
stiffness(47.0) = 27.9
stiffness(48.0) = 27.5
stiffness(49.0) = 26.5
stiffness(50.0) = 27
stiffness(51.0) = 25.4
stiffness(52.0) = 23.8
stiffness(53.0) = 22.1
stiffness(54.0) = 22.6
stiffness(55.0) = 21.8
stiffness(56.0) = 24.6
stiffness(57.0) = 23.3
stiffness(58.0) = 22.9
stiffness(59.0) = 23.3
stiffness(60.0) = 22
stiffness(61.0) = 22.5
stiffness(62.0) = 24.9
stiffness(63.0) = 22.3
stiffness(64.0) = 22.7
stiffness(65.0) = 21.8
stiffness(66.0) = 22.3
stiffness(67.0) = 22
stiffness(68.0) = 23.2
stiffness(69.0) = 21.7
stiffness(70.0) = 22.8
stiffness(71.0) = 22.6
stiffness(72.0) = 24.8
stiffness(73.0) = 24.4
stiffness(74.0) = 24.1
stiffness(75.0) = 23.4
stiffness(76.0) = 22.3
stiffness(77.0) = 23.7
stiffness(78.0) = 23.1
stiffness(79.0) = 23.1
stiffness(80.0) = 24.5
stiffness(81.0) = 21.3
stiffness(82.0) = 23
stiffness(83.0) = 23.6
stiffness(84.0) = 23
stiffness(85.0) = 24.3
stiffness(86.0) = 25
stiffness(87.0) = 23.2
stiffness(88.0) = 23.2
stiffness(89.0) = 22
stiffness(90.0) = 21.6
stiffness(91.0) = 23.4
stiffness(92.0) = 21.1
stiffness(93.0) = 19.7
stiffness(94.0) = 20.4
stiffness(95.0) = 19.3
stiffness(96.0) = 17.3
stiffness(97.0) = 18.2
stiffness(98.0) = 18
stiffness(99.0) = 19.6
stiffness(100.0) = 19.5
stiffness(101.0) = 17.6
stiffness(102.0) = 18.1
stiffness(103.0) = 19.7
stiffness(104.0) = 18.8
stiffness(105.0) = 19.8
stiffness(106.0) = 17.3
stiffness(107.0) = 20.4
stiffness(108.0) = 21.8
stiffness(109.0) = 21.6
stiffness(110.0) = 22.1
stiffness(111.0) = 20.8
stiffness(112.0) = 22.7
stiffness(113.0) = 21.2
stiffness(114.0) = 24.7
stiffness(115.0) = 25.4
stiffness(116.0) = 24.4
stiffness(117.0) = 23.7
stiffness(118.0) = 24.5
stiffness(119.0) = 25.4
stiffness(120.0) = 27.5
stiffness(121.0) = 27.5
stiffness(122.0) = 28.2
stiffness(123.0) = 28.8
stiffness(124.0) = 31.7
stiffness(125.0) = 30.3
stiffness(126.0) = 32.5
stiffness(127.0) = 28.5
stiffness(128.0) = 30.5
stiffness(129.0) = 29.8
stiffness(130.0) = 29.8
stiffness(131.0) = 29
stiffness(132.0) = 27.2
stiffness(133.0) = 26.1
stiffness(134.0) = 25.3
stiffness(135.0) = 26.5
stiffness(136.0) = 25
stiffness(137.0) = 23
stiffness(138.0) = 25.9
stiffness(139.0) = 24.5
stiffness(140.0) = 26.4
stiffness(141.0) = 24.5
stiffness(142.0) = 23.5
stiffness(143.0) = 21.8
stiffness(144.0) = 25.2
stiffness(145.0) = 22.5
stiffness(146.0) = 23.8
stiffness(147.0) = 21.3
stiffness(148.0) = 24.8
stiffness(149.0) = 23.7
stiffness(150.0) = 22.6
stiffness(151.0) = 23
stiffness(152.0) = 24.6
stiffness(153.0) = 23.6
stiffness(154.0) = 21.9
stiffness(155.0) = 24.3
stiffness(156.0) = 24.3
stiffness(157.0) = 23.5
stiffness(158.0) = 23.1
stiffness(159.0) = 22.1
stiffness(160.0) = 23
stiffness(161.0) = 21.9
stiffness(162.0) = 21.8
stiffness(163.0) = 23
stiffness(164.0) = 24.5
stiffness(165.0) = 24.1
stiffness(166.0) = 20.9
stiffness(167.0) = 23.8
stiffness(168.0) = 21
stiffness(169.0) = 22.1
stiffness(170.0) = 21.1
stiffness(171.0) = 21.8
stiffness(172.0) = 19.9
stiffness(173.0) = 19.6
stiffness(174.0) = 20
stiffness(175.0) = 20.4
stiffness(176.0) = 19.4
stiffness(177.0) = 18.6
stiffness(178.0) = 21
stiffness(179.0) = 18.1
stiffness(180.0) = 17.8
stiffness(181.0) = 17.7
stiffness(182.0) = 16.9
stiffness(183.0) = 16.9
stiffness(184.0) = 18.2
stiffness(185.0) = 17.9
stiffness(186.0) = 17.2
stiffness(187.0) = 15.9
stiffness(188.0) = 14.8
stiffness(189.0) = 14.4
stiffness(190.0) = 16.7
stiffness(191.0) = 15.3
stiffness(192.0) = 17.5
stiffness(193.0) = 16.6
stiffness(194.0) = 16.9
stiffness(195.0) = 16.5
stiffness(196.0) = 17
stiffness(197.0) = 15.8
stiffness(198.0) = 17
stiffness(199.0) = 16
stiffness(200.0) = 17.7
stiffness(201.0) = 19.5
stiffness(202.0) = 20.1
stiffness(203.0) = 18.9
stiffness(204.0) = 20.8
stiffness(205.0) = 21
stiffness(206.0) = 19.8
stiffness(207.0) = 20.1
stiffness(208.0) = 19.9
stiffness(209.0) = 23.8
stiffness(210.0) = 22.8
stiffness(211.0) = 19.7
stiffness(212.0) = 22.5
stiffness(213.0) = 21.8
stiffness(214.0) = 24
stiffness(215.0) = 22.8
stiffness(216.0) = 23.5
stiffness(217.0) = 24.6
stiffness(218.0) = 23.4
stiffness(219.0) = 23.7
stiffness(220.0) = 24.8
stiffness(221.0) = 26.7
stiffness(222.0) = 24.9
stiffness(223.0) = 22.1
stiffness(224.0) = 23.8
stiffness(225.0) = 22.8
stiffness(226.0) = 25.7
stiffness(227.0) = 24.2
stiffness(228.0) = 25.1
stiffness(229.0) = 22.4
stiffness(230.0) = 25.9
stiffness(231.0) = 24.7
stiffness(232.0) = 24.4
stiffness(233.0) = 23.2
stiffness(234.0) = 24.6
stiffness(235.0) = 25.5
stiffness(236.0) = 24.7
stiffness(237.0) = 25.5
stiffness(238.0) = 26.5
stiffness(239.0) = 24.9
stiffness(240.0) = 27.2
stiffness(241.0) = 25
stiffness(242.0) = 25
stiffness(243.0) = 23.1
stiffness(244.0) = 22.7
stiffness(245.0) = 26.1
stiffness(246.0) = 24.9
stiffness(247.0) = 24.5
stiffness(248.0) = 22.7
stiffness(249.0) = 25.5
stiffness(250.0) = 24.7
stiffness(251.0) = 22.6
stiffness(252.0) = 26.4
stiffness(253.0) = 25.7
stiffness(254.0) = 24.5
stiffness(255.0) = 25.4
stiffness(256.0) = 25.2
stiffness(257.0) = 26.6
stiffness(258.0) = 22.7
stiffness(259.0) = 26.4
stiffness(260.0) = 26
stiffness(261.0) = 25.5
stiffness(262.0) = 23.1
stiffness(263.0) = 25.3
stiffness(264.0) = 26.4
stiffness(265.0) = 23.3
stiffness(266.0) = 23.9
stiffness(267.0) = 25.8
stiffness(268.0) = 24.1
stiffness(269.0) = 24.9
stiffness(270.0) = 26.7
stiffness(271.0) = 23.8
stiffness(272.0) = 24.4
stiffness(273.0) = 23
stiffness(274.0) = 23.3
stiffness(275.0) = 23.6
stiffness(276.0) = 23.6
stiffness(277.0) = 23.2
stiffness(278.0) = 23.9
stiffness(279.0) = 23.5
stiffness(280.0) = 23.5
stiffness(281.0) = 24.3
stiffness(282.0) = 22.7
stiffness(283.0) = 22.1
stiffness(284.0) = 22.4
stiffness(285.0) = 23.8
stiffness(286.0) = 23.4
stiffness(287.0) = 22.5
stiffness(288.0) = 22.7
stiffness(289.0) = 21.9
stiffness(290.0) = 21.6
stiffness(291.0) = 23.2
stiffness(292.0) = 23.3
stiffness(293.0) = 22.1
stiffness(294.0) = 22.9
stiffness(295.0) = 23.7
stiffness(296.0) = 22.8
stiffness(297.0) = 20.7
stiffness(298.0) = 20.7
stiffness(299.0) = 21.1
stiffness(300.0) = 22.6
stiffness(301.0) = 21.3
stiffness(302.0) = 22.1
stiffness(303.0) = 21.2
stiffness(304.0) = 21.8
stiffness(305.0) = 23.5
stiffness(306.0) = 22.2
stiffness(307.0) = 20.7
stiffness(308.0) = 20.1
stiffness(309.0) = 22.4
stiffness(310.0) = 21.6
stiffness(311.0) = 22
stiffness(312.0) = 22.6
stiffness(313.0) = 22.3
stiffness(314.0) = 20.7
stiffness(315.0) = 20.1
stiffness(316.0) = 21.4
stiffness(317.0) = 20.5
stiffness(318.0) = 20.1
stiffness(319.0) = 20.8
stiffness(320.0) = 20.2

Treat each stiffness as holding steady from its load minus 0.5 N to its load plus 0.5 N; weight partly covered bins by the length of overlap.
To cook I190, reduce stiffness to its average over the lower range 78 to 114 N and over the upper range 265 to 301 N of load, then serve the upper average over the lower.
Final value 1.1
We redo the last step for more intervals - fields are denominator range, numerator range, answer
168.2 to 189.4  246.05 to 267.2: 1.34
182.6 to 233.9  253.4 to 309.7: 1.13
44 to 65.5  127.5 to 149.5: 1.03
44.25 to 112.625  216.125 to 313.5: 1.06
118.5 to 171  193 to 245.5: 0.90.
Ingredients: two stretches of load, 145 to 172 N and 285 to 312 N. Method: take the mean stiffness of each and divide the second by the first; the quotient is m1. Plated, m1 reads 0.97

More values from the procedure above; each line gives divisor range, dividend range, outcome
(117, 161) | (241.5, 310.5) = 0.92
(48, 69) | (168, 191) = 0.79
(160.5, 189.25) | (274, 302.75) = 1.15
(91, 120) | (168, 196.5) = 0.86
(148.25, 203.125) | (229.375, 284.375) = 1.23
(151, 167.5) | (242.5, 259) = 1.06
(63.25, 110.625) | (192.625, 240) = 1.02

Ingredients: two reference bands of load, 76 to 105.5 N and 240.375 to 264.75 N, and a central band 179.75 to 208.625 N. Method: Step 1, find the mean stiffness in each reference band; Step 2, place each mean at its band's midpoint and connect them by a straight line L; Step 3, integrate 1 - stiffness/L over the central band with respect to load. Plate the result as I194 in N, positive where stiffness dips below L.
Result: 7.24 N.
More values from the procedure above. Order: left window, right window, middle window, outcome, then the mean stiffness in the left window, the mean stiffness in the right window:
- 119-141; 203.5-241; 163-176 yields 2.20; 27.7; 23.6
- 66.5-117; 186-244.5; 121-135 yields -4.61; 21.8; 21.6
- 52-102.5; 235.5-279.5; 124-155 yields -3.54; 22.2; 24.7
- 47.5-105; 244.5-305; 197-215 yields 2.30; 22.4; 23.7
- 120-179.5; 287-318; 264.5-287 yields -1.51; 24.2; 21.8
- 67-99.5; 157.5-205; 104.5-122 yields -1.54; 22.2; 19.2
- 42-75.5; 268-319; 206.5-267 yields -3.44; 24.5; 22.5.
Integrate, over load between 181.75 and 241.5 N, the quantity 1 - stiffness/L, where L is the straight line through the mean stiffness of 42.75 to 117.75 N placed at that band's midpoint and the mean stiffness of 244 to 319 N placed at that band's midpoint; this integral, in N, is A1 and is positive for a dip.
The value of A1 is 4.8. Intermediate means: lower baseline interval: 22.8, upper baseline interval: 23.2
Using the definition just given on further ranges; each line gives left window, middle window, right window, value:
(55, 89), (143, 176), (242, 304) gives 1.2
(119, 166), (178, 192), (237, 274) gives 4.6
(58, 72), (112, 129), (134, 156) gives -2.5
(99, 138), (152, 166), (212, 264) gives 0.8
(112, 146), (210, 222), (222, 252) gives 0.7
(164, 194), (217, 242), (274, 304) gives -4.9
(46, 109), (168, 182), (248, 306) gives 2.0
